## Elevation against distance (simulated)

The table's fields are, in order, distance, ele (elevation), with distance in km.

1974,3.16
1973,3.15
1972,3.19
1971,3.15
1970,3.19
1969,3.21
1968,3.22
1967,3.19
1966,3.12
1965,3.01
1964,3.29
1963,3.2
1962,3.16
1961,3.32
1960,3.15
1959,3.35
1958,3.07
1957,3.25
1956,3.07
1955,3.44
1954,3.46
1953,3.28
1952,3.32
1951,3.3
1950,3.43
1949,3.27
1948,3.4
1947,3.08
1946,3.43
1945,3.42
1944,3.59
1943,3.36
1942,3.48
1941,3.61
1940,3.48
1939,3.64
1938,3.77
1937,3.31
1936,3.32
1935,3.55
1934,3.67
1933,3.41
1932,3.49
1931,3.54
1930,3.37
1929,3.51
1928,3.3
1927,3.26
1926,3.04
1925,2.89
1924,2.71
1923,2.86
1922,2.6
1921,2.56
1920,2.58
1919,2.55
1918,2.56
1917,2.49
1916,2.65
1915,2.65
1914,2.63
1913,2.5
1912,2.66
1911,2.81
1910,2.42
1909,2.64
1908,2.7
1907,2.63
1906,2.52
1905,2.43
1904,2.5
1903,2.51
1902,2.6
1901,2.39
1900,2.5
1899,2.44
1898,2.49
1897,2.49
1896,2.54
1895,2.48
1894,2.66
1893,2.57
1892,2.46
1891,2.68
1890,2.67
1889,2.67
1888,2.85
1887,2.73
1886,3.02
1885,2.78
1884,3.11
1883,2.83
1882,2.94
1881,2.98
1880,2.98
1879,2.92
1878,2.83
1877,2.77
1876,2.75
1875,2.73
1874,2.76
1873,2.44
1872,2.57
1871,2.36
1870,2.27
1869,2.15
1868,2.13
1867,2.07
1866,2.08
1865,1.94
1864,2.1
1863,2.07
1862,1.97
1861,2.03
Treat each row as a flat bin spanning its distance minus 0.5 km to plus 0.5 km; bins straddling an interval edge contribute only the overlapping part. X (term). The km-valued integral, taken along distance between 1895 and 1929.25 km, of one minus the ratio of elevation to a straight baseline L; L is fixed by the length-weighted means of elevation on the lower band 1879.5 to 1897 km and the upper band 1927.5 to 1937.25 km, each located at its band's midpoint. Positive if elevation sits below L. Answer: 5.2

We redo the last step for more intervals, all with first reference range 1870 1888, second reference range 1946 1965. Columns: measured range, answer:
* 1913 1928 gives 1.6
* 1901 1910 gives 1.2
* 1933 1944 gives -1.3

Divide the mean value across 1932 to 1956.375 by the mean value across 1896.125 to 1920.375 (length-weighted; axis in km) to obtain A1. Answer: 1.34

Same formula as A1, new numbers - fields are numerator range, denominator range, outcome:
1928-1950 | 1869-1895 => 1.27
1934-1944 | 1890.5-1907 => 1.40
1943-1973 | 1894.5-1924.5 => 1.27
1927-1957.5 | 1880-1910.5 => 1.29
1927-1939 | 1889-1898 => 1.35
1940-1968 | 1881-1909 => 1.25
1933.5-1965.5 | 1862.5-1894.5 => 1.30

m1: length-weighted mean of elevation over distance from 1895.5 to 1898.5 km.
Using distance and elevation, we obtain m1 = 2.51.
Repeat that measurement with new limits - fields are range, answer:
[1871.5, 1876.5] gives 2.65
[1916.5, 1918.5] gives 2.53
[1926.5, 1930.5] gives 3.36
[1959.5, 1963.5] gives 3.21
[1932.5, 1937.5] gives 3.45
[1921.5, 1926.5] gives 2.82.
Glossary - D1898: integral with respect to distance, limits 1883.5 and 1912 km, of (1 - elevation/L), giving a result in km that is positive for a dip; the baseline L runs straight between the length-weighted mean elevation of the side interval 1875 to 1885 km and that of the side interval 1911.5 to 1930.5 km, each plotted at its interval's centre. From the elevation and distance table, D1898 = 2.35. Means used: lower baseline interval 2.89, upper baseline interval 2.81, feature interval 2.62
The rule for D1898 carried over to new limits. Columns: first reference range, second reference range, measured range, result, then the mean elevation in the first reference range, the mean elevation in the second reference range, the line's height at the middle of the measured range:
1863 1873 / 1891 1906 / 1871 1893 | -4.1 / 2.19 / 2.51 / 2.34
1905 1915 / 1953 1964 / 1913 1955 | -3.7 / 2.6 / 3.25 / 2.92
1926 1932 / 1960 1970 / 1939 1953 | -0.5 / 3.37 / 3.19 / 3.29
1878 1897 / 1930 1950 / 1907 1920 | 2.1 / 2.76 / 3.46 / 3.11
